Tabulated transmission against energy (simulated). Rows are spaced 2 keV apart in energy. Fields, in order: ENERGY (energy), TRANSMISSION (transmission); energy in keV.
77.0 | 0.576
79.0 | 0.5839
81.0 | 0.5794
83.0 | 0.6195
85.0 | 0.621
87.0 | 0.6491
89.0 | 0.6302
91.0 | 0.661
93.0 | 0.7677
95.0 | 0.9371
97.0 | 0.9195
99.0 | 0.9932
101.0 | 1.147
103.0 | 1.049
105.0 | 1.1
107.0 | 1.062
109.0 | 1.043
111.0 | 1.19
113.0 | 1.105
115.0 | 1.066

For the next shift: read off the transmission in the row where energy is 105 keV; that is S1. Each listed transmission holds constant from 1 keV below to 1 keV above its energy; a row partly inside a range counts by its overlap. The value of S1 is 1.1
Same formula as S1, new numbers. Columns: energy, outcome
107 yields 1.062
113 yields 1.105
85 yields 0.621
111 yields 1.19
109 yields 1.043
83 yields 0.6195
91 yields 0.661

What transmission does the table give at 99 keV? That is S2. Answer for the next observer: 0.9932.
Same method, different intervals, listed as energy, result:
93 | 0.7677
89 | 0.6302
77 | 0.576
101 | 1.147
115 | 1.066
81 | 0.5794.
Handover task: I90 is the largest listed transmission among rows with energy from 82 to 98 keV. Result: 0.9371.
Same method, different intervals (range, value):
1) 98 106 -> 1.147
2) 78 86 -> 0.621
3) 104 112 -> 1.19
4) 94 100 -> 0.9932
